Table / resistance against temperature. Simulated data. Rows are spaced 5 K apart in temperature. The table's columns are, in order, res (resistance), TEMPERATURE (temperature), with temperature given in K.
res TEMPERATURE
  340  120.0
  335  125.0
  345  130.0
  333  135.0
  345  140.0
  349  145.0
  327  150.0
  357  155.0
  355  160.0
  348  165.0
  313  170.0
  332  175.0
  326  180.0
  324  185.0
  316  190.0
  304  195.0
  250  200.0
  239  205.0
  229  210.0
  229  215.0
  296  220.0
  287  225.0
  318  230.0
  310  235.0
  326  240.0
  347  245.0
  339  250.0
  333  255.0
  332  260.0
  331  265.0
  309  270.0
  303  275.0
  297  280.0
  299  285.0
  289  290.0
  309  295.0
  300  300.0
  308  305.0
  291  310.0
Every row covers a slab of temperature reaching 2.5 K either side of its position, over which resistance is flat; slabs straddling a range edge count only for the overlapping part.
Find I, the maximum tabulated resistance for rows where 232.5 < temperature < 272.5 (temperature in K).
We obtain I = 347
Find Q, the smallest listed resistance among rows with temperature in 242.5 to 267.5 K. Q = 331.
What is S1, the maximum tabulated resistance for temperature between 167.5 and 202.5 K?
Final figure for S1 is 332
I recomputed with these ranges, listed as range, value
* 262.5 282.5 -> 331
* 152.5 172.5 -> 357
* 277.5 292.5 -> 299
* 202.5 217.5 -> 239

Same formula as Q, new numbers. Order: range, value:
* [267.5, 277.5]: 303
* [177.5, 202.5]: 250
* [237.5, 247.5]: 326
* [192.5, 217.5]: 229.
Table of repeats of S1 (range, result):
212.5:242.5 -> 326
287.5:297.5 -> 309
